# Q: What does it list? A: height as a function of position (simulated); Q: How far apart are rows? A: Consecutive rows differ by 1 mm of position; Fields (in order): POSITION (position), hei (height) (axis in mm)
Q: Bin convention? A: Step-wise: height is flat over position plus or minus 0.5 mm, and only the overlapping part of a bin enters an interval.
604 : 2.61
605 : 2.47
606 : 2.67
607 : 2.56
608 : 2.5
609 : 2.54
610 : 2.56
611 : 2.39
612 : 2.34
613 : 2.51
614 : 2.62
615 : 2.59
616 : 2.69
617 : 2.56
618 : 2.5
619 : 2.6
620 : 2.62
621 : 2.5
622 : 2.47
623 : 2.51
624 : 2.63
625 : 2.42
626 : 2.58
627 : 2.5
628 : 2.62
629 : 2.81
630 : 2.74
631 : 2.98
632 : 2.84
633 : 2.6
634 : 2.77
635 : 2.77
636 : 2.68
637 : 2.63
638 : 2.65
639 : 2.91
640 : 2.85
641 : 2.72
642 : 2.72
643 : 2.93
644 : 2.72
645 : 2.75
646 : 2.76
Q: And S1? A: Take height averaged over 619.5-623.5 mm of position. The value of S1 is 2.53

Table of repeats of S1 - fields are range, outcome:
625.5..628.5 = 2.57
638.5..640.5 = 2.88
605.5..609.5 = 2.57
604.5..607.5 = 2.57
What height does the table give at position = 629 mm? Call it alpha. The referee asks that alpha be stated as 2.81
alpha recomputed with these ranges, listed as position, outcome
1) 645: 2.75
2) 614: 2.62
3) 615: 2.59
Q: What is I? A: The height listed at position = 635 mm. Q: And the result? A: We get 2.77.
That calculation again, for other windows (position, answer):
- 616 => 2.69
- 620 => 2.62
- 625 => 2.42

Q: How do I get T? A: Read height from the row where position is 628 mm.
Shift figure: 2.62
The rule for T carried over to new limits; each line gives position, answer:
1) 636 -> 2.68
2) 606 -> 2.67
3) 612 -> 2.34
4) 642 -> 2.72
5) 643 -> 2.93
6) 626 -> 2.58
